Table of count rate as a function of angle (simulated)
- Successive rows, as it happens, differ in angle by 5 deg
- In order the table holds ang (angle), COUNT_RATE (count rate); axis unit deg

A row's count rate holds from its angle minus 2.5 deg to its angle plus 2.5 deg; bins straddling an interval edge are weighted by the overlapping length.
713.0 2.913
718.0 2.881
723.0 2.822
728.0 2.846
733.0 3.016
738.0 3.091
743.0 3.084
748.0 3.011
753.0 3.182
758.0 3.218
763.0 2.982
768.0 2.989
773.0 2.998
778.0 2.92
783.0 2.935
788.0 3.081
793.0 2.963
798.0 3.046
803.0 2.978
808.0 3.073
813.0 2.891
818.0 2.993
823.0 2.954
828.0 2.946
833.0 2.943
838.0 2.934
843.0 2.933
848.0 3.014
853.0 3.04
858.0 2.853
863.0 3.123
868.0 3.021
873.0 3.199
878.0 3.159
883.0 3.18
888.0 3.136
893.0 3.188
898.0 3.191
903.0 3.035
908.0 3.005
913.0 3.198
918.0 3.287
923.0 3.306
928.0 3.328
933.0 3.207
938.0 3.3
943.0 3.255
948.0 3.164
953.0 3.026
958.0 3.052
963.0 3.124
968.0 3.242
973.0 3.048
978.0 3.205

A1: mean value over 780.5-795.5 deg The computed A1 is 2.99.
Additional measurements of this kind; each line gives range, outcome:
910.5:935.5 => 3.27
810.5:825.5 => 2.95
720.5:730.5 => 2.83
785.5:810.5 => 3.03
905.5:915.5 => 3.1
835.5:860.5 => 2.95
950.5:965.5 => 3.07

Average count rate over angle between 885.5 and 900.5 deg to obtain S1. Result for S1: 3.17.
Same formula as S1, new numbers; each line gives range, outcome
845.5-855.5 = 3.03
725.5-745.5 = 3.01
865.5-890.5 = 3.14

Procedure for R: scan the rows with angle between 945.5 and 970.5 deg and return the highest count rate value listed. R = 3.242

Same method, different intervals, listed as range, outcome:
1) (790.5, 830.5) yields 3.073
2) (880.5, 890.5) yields 3.18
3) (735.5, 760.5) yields 3.218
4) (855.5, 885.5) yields 3.199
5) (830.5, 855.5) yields 3.04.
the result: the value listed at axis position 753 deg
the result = 3.182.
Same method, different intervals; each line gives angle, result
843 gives 2.933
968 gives 3.242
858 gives 2.853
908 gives 3.005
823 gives 2.954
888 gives 3.136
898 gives 3.191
